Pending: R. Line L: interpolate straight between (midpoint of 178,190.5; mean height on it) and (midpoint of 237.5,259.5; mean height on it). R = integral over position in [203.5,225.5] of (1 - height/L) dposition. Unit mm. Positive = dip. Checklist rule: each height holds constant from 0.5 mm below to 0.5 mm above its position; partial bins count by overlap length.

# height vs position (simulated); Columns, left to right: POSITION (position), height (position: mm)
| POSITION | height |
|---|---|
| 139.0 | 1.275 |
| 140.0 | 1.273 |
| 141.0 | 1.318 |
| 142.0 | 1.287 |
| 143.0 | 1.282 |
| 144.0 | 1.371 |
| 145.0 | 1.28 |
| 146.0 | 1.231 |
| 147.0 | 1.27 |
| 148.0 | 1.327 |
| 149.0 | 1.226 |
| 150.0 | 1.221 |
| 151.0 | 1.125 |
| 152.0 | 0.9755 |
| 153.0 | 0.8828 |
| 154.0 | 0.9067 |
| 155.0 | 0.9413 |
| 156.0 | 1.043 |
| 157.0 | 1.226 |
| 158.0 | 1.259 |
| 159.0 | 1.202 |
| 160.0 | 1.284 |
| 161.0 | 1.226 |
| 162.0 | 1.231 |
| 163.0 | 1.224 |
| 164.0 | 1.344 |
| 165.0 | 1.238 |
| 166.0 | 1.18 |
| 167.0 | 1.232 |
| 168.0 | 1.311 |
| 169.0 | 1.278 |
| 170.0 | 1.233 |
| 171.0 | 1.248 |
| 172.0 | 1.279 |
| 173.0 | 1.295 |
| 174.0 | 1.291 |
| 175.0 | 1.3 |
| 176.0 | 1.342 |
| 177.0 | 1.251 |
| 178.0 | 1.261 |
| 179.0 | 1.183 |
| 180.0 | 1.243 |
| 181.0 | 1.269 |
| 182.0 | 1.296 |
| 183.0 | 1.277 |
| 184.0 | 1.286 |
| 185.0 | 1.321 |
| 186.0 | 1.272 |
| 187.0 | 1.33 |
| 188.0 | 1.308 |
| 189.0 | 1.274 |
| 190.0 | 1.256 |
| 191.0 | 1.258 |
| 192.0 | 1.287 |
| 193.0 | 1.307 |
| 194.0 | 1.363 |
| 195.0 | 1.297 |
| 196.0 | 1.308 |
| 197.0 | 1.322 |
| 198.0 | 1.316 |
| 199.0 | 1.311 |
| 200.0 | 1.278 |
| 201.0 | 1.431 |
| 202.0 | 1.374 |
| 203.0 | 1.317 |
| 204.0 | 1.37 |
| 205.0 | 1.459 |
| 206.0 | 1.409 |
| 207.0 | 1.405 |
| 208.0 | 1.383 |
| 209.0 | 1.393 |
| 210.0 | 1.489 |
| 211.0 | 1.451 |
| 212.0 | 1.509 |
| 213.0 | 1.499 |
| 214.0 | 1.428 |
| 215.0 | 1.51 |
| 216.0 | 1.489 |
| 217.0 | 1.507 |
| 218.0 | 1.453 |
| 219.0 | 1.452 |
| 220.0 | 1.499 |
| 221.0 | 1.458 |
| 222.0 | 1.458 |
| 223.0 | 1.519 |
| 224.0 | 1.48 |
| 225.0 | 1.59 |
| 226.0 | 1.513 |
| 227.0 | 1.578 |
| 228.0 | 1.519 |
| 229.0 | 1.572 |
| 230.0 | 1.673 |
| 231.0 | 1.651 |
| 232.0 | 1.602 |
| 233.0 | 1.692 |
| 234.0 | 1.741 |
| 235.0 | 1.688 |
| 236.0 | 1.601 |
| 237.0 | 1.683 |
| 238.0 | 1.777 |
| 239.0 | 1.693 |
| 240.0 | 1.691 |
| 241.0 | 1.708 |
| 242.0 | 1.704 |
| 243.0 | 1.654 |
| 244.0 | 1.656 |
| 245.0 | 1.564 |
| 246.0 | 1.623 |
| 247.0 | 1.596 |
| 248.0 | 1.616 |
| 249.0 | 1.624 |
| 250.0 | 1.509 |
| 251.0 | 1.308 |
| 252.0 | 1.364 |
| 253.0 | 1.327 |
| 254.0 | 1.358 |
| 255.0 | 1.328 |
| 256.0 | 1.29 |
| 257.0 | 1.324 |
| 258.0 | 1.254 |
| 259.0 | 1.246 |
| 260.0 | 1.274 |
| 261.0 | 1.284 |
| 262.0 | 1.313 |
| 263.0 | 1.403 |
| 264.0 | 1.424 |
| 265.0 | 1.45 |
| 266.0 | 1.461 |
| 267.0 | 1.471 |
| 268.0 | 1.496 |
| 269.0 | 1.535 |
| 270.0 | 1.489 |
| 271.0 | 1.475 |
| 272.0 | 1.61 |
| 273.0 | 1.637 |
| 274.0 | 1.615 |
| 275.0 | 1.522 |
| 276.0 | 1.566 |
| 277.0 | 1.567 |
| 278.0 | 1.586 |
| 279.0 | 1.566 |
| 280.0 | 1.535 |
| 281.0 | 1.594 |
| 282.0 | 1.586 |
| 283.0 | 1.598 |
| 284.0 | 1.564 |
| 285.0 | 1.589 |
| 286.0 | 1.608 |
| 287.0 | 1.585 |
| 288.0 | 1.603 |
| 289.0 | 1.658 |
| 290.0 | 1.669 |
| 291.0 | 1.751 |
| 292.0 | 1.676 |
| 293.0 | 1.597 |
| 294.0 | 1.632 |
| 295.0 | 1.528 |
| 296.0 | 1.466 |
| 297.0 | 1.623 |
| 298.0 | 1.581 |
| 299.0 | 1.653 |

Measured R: -1.24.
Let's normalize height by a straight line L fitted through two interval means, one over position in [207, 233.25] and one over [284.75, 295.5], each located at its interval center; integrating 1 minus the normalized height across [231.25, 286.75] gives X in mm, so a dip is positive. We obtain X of 1.61 mm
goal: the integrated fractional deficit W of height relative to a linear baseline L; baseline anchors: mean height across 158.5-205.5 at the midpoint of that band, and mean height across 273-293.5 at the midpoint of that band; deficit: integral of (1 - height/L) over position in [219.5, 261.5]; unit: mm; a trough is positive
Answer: -1.8 mm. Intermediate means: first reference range 1.29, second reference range 1.6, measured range 1.53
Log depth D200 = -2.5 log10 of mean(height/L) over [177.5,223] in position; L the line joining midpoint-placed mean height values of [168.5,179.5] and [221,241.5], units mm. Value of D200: 0.05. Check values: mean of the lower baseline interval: 1.27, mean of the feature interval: 1.37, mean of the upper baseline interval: 1.62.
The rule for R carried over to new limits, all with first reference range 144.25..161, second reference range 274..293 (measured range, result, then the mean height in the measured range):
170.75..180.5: -0.3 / 1.27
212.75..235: -2.3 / 1.54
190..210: -0.5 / 1.35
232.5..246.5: -2.2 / 1.68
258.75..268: 0.9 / 1.38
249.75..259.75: 1.2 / 1.32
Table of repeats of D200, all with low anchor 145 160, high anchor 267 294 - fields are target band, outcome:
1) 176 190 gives -0.03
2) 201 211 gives -0.06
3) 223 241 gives -0.15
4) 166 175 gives -0.06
